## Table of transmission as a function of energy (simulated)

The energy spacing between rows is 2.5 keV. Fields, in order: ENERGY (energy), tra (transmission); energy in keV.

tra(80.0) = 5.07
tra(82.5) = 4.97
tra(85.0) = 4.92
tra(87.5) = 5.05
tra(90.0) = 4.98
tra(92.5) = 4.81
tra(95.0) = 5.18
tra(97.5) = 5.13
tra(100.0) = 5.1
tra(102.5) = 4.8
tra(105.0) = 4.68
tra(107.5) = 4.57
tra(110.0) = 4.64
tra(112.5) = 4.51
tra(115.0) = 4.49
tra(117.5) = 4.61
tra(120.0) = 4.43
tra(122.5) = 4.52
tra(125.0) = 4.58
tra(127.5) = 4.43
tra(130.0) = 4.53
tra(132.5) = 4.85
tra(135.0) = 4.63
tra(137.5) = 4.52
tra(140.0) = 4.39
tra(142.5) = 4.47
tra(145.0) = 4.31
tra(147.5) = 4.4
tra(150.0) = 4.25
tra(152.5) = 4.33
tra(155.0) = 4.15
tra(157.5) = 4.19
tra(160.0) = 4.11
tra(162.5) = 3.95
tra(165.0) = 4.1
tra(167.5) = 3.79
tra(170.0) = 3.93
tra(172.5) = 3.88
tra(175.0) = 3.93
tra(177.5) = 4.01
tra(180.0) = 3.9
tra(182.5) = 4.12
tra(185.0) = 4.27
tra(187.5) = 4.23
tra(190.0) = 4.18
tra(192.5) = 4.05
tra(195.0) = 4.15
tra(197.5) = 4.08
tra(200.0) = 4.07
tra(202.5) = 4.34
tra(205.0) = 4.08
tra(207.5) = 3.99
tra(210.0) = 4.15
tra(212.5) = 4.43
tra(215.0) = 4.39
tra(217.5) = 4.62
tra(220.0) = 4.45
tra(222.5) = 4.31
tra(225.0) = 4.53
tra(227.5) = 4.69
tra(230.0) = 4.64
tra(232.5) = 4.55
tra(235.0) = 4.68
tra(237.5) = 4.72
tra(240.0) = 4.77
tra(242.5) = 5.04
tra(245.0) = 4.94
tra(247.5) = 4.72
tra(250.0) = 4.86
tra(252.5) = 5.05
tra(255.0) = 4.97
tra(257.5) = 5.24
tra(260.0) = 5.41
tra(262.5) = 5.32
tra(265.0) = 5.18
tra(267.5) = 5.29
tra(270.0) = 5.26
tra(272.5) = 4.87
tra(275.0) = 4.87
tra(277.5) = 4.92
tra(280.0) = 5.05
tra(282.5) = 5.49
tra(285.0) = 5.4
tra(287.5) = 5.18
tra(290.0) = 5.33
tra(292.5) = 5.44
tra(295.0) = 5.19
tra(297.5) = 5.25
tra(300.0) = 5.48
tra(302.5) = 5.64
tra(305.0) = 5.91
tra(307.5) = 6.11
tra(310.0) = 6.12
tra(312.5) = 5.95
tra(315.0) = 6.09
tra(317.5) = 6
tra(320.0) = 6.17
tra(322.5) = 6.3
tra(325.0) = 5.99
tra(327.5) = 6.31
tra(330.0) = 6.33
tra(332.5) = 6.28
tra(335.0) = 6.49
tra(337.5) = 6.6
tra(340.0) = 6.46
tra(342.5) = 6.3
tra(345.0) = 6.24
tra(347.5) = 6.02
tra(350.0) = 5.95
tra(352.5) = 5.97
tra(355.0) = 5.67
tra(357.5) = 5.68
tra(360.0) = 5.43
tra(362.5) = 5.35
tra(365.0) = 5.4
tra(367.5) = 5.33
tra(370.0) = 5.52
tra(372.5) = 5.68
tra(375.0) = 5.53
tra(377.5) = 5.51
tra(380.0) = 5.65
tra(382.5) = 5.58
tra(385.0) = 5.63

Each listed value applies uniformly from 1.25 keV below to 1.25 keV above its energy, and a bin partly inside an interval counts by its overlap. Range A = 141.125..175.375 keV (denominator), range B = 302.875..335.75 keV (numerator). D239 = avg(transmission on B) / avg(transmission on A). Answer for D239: 1.49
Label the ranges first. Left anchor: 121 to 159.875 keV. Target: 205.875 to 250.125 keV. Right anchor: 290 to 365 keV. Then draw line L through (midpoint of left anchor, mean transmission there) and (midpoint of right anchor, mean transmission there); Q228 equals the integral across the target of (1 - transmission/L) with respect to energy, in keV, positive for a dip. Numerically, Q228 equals 4.87 keV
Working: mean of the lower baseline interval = 4.43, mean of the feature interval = 4.57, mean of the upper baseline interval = 5.94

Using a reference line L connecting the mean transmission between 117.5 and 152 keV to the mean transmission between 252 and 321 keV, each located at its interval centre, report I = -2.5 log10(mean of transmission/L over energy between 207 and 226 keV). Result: 0.146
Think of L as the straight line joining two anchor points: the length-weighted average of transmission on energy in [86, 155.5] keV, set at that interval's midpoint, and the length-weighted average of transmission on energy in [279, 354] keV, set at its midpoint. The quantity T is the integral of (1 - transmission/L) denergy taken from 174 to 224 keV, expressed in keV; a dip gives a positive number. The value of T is 9.2 keV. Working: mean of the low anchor 4.63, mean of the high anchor 5.9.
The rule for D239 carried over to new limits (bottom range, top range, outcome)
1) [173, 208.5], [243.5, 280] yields 1.24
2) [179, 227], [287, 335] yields 1.39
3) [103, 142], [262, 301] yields 1.14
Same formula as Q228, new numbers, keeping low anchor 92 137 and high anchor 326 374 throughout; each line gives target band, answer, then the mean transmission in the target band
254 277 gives 1.44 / 5.15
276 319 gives 0.82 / 5.56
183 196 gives 2.34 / 4.17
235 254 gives 1.85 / 4.86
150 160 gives 1.41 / 4.21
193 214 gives 4.08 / 4.16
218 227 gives 1.36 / 4.47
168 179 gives 2.37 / 3.93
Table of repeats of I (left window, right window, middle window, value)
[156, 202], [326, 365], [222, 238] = 0.017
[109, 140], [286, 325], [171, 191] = 0.210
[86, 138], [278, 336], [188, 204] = 0.241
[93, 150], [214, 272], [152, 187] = 0.166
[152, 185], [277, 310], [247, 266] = -0.016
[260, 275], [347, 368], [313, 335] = -0.135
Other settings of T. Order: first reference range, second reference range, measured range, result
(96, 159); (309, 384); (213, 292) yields 6.07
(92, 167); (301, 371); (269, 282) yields 1.26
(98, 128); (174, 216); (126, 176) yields 1.66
